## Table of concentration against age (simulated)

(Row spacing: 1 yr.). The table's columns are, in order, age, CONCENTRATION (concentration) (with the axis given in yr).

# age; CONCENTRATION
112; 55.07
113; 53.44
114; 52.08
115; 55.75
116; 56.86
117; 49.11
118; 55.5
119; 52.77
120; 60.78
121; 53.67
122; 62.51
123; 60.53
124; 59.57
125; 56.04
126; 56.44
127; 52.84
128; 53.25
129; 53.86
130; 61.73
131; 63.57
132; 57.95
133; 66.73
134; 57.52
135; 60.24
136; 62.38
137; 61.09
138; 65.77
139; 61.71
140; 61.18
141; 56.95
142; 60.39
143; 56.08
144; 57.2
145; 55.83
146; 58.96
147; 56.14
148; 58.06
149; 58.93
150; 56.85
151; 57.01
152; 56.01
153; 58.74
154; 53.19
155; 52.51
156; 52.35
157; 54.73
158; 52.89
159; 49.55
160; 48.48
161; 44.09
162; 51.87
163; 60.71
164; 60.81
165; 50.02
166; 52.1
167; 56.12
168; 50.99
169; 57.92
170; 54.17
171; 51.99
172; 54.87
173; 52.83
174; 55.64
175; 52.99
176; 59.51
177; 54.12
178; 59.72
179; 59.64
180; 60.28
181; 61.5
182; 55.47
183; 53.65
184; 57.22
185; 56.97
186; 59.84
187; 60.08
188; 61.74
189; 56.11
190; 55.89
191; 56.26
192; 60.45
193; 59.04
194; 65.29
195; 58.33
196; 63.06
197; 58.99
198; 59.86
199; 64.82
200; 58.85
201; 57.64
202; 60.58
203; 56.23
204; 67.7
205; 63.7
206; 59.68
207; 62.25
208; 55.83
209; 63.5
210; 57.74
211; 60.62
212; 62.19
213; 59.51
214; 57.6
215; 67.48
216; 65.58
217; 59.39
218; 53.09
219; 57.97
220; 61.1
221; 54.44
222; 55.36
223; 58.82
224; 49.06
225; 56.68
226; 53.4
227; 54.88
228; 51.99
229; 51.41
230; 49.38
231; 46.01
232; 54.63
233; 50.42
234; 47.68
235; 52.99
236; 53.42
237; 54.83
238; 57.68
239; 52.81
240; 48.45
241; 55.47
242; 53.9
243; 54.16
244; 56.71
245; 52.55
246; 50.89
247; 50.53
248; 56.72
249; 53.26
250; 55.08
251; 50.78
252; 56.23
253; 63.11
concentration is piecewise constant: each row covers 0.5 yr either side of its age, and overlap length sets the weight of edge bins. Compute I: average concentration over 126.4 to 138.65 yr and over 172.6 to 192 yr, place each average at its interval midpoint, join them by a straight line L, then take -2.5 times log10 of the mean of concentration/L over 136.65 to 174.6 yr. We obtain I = 0.06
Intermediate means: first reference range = 59.7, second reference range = 57.4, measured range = 55.6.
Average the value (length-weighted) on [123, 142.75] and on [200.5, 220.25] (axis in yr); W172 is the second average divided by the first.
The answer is 1.02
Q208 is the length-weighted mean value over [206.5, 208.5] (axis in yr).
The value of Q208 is 59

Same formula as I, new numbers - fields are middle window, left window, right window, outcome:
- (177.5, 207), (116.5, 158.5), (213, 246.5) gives -0.072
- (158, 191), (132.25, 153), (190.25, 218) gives 0.084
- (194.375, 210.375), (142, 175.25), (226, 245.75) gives -0.136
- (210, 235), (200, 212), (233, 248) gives 0.024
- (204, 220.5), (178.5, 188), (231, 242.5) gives -0.100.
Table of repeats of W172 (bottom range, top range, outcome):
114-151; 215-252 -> 0.93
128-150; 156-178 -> 0.90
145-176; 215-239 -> 1.00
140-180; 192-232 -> 1.06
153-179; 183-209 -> 1.11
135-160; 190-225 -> 1.04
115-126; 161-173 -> 0.96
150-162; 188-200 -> 1.13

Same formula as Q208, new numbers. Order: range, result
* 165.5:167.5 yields 54.1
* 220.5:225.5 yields 54.9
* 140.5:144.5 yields 57.7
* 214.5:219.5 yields 60.7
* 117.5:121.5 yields 55.7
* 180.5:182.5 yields 58.5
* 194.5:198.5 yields 60.1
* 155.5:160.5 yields 51.6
